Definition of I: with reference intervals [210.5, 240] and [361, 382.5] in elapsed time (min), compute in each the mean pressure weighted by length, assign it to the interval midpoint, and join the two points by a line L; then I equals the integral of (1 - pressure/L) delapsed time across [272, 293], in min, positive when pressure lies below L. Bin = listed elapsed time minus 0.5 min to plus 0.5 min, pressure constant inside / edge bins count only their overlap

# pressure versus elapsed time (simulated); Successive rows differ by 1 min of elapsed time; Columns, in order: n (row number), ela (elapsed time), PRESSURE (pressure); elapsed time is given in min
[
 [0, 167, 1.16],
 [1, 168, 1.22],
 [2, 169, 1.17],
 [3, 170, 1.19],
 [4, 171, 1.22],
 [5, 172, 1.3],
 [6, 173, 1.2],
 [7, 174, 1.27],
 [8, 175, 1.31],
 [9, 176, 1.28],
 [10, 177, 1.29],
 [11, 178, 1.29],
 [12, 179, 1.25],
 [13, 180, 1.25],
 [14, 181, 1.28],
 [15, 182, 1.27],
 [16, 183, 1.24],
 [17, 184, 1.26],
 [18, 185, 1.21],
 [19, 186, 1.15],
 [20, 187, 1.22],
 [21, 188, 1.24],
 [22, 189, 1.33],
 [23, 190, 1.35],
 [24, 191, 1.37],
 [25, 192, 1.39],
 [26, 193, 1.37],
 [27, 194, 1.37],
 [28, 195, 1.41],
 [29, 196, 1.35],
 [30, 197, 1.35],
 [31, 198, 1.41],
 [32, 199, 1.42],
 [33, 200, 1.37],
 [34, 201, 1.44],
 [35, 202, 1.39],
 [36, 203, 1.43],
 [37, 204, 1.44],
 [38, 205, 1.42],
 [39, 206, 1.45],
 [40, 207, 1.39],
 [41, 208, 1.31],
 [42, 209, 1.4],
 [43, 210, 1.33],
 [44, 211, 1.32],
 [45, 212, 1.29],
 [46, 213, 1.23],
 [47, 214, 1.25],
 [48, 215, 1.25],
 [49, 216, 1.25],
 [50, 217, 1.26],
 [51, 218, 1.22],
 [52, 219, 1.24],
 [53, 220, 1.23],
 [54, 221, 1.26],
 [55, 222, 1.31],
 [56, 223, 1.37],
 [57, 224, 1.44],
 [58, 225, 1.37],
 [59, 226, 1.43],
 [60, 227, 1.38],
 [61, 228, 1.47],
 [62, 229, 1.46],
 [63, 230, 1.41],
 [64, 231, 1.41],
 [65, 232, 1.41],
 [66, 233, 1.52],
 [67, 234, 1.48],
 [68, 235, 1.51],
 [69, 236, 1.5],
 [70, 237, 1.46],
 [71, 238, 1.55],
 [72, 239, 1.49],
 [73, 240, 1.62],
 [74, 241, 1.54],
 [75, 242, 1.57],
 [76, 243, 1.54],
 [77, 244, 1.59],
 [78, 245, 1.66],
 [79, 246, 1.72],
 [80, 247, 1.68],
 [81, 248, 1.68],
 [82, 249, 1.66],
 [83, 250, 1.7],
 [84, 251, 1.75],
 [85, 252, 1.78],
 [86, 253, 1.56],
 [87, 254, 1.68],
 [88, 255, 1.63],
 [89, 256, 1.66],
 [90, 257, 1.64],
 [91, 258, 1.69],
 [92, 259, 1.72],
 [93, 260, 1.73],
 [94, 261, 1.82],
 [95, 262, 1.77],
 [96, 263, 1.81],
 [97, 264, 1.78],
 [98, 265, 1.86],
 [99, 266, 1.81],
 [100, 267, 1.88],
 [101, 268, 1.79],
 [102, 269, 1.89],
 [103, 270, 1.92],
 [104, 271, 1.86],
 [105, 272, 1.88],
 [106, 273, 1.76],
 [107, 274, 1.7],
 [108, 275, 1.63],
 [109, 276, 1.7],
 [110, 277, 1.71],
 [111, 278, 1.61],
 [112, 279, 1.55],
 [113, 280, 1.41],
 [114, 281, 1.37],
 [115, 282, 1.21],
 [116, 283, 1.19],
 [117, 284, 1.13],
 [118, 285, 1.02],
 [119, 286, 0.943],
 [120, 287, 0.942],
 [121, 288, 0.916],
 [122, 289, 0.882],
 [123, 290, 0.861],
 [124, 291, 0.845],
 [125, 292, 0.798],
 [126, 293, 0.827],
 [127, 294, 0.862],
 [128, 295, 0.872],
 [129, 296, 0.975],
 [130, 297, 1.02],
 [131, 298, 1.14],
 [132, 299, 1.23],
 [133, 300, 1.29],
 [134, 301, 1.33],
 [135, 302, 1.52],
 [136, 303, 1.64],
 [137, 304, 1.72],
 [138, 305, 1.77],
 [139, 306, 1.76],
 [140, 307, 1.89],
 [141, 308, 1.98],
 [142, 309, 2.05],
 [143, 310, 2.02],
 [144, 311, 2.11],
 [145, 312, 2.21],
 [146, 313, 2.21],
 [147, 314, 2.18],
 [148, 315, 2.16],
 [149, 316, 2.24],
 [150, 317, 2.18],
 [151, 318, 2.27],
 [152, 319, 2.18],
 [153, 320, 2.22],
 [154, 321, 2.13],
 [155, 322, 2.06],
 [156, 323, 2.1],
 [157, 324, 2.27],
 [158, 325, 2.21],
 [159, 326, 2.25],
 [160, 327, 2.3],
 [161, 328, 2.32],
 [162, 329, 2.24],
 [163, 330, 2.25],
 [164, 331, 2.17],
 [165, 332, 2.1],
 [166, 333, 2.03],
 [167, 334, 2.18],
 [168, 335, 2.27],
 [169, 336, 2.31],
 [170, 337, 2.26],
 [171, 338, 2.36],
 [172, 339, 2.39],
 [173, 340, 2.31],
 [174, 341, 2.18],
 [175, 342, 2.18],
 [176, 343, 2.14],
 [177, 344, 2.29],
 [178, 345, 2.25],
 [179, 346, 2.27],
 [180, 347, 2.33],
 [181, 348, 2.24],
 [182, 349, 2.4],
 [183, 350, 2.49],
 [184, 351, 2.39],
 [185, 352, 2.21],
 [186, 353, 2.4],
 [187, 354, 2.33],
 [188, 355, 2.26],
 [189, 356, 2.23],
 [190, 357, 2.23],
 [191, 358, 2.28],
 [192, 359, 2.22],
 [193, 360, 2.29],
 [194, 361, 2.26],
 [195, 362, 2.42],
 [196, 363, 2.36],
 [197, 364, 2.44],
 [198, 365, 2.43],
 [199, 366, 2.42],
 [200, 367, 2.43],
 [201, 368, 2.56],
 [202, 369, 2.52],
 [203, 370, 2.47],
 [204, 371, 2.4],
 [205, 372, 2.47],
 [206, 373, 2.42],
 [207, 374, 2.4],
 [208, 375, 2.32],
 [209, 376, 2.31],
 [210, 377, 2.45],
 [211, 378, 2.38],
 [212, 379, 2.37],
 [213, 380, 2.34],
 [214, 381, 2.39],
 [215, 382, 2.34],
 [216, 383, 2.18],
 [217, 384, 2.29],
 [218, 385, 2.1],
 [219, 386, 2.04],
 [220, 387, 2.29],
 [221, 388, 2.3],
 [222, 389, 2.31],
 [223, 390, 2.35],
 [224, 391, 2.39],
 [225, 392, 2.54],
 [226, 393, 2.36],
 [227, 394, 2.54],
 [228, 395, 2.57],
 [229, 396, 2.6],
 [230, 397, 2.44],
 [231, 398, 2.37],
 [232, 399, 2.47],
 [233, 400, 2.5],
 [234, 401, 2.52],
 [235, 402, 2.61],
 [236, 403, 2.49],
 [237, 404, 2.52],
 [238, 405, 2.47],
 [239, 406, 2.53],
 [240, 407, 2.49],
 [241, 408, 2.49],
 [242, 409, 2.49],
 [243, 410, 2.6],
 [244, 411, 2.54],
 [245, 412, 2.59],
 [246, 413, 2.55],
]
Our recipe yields 6.0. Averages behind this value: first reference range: 1.38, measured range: 1.26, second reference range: 2.41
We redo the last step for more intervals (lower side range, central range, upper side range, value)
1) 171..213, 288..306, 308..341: 7.7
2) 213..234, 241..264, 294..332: -2.4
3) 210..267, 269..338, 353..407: 8.0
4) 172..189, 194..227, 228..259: 1.5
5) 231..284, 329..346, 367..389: -1.0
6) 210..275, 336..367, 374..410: -1.9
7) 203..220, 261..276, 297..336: -1.1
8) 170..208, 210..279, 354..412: 2.9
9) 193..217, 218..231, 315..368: 1.1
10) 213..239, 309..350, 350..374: -1.7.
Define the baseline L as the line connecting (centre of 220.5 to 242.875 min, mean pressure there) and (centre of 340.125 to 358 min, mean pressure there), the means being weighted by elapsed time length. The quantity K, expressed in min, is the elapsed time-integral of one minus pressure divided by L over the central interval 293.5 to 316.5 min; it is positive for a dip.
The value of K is 3.76 min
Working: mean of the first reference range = 1.45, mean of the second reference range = 2.28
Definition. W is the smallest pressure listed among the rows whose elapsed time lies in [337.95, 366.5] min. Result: 2.14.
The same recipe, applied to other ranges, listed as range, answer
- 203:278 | 1.22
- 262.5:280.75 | 1.41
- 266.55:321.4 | 0.798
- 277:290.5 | 0.861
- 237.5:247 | 1.49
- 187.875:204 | 1.24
